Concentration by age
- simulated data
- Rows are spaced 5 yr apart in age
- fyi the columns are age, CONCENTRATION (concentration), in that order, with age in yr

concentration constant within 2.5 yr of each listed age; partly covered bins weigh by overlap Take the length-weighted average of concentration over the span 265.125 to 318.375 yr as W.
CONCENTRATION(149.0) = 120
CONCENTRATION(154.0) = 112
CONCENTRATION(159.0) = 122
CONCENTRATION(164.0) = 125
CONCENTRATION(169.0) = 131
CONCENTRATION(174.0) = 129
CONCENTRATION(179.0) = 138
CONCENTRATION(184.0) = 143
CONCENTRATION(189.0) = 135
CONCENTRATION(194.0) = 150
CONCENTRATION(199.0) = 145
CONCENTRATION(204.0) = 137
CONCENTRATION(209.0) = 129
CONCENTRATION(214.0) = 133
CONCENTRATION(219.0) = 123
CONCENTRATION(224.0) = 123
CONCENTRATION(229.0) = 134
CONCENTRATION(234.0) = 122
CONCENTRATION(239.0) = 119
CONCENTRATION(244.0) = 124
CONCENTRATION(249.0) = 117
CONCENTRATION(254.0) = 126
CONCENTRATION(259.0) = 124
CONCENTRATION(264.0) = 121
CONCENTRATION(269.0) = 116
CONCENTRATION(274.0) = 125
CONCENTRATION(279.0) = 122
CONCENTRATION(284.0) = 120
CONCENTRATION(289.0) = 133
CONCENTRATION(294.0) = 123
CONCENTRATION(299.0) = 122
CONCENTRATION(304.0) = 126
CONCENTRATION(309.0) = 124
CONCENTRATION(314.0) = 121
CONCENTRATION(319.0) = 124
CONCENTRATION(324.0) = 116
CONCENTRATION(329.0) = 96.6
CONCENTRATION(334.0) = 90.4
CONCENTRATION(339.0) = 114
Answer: 123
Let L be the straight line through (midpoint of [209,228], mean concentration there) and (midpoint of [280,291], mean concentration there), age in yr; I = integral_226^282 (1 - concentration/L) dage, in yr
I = 1.6 yr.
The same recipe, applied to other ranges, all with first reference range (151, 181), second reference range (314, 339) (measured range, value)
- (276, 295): -1.9 yr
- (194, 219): -3.0 yr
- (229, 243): -0.6 yr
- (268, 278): -0.6 yr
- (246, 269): -1.0 yr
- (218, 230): -0.7 yr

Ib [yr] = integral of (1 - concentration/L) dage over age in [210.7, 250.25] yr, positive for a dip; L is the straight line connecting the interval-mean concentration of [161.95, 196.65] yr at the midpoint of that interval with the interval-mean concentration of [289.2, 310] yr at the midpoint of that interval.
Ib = 1.98 yr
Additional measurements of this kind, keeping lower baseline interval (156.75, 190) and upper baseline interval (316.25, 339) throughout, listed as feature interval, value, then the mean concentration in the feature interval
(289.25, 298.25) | -0.98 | 125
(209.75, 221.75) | -0.27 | 128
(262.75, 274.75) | -0.32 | 120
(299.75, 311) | -1.35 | 125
